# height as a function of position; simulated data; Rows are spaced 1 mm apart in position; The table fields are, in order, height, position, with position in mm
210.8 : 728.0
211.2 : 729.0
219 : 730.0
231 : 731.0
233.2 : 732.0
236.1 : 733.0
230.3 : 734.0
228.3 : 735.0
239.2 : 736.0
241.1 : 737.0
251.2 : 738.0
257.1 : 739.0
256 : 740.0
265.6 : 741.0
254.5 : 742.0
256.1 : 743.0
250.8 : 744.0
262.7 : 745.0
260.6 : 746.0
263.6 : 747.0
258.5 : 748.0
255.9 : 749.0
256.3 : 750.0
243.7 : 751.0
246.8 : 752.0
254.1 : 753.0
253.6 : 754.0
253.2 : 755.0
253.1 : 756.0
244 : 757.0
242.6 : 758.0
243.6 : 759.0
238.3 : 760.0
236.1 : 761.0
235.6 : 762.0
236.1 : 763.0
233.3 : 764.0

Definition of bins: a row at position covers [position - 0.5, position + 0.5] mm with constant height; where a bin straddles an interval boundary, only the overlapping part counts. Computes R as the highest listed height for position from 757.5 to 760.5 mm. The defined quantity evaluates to 243.6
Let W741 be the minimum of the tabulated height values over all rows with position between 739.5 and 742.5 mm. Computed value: 254.5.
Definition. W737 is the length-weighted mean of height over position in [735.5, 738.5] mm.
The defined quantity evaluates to 244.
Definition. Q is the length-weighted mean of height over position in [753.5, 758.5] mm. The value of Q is 249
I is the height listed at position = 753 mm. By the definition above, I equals 254.1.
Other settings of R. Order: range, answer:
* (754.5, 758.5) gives 253.2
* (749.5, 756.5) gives 256.3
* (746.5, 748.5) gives 263.6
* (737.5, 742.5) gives 265.6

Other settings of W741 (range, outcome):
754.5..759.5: 242.6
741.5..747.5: 250.8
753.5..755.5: 253.2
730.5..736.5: 228.3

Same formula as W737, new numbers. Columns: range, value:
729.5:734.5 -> 230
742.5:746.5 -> 258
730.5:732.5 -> 232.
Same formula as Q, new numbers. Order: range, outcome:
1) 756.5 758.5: 243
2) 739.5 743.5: 258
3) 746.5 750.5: 259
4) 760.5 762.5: 236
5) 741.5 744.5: 254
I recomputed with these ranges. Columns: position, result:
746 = 260.6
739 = 257.1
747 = 263.6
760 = 238.3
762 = 235.6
